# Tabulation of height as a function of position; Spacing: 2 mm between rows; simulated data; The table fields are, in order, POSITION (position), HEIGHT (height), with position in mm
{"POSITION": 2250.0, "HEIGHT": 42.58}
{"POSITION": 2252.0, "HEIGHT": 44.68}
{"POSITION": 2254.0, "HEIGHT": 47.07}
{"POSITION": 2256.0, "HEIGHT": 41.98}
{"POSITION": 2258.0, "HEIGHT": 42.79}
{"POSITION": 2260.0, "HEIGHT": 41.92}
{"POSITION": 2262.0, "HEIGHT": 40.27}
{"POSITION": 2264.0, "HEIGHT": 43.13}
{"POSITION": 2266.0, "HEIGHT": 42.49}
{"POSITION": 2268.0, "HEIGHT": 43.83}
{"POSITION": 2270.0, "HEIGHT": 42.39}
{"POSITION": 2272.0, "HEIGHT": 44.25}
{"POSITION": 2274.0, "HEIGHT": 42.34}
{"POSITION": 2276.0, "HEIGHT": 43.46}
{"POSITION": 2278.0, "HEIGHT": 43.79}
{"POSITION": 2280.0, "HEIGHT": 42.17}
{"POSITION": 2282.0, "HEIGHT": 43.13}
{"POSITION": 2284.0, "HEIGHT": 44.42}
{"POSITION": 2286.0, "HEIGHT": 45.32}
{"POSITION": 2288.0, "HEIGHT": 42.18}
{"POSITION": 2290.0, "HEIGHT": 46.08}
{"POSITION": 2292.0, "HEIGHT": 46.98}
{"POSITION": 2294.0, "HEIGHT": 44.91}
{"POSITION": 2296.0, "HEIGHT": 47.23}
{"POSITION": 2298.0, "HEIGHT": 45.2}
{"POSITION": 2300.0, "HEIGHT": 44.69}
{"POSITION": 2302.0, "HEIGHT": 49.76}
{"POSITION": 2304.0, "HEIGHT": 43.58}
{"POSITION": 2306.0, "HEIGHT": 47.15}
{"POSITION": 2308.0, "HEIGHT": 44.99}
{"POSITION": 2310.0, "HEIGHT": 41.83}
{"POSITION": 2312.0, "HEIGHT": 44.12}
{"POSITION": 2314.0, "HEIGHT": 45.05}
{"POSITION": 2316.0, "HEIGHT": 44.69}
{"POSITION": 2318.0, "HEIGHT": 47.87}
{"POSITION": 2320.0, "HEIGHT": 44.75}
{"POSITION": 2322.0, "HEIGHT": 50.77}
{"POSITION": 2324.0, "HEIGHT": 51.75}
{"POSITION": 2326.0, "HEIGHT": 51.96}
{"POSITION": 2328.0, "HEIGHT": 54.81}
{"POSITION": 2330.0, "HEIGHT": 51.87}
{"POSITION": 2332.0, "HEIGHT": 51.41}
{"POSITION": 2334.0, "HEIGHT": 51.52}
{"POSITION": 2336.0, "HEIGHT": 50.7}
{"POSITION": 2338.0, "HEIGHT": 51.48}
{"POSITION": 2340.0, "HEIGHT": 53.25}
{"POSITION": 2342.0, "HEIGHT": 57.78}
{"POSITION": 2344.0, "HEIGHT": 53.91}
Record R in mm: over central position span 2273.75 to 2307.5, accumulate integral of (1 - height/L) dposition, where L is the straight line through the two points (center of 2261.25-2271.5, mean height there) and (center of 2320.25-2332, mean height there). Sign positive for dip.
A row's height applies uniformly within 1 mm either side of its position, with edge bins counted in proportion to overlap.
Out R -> 1.0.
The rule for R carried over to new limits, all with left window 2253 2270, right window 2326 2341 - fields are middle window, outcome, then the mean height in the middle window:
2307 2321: 1.4 mm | 44.8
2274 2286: 0.5 mm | 43.5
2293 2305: 0.5 mm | 45.9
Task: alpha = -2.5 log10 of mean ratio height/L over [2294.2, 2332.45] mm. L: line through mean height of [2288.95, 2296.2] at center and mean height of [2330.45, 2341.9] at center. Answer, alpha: 0.036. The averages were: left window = 46.2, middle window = 47.4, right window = 52.2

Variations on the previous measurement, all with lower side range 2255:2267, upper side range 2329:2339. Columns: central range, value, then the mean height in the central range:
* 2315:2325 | 0.04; 48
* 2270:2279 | 0.01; 43.3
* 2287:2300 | 0.02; 45.4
